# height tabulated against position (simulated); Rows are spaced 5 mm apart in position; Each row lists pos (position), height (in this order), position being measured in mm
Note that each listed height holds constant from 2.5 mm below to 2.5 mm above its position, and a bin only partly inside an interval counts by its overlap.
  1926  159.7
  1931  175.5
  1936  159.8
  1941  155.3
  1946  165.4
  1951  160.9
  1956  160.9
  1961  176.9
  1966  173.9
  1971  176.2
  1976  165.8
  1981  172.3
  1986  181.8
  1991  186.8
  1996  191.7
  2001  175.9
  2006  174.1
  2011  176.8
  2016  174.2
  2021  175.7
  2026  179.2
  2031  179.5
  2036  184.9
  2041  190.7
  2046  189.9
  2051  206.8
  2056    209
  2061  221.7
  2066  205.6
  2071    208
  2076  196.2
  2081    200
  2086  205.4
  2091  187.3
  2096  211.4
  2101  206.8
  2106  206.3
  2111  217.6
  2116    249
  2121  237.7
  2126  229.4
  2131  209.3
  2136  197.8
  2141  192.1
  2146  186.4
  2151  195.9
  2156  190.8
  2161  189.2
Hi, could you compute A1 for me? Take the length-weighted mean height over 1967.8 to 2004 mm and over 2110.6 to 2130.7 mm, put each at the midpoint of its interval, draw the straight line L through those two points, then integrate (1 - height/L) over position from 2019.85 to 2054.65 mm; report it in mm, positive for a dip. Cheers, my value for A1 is 1.98 mm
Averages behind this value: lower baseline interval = 178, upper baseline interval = 232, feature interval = 188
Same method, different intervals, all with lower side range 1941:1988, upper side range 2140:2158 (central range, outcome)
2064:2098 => -3.4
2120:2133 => -2.5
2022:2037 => -0.3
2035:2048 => -0.7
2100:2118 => -3.2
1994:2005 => -0.5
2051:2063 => -2.2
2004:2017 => 0.0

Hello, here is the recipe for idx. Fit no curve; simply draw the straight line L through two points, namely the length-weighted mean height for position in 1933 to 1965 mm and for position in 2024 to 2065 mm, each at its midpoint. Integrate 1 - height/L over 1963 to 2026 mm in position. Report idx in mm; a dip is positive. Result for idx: 0.6 mm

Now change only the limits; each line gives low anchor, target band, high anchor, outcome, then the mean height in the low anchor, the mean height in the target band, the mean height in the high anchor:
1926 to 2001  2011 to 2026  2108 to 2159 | 0.65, 171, 176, 210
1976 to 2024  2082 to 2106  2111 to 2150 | 0.13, 178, 203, 214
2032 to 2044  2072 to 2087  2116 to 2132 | 0.52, 187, 201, 231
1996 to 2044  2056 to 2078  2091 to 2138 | -1.13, 180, 208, 217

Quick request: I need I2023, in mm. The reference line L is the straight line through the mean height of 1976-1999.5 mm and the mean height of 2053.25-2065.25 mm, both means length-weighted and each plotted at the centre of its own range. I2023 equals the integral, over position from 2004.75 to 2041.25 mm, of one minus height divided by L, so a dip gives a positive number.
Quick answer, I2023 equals 3.4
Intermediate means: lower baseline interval 181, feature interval 179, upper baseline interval 214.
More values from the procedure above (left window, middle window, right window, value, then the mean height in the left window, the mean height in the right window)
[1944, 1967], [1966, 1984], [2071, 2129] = 0.1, 167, 213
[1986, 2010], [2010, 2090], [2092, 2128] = 2.4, 182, 221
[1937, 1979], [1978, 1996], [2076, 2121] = -0.6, 167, 211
